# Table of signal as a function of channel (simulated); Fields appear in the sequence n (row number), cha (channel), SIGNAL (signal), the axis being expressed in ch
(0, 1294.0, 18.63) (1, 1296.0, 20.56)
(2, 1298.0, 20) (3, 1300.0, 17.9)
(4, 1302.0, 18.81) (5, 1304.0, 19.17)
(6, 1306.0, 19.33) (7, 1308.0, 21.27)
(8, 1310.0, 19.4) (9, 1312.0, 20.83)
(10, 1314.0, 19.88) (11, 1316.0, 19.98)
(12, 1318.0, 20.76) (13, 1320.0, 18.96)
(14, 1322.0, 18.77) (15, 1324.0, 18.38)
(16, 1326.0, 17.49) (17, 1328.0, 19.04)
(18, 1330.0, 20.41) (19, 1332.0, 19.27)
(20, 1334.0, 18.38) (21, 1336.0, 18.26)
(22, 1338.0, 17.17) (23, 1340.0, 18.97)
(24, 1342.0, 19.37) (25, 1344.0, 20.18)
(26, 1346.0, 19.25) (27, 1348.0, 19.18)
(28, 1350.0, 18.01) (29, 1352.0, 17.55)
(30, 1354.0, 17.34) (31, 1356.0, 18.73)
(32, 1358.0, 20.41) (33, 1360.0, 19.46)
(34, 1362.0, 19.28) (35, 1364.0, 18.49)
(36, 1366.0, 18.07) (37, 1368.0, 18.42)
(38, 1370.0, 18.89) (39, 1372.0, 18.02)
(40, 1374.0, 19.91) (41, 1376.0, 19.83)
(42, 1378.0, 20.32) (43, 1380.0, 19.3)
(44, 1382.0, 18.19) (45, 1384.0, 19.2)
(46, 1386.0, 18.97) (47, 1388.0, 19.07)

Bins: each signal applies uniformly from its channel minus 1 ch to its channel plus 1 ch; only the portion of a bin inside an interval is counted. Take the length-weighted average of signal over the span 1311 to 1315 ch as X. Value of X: 20.4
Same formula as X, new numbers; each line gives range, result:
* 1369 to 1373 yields 18.5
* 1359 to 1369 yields 18.7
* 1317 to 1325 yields 19.2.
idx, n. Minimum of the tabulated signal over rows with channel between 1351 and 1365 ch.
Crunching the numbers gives 17.34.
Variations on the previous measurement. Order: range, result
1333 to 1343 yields 17.17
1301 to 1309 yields 18.81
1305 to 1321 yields 18.96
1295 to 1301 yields 17.9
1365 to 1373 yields 18.02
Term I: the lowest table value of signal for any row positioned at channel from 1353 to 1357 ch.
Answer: 17.34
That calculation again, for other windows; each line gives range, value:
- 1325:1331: 17.49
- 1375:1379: 19.83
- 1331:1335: 18.38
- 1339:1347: 18.97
